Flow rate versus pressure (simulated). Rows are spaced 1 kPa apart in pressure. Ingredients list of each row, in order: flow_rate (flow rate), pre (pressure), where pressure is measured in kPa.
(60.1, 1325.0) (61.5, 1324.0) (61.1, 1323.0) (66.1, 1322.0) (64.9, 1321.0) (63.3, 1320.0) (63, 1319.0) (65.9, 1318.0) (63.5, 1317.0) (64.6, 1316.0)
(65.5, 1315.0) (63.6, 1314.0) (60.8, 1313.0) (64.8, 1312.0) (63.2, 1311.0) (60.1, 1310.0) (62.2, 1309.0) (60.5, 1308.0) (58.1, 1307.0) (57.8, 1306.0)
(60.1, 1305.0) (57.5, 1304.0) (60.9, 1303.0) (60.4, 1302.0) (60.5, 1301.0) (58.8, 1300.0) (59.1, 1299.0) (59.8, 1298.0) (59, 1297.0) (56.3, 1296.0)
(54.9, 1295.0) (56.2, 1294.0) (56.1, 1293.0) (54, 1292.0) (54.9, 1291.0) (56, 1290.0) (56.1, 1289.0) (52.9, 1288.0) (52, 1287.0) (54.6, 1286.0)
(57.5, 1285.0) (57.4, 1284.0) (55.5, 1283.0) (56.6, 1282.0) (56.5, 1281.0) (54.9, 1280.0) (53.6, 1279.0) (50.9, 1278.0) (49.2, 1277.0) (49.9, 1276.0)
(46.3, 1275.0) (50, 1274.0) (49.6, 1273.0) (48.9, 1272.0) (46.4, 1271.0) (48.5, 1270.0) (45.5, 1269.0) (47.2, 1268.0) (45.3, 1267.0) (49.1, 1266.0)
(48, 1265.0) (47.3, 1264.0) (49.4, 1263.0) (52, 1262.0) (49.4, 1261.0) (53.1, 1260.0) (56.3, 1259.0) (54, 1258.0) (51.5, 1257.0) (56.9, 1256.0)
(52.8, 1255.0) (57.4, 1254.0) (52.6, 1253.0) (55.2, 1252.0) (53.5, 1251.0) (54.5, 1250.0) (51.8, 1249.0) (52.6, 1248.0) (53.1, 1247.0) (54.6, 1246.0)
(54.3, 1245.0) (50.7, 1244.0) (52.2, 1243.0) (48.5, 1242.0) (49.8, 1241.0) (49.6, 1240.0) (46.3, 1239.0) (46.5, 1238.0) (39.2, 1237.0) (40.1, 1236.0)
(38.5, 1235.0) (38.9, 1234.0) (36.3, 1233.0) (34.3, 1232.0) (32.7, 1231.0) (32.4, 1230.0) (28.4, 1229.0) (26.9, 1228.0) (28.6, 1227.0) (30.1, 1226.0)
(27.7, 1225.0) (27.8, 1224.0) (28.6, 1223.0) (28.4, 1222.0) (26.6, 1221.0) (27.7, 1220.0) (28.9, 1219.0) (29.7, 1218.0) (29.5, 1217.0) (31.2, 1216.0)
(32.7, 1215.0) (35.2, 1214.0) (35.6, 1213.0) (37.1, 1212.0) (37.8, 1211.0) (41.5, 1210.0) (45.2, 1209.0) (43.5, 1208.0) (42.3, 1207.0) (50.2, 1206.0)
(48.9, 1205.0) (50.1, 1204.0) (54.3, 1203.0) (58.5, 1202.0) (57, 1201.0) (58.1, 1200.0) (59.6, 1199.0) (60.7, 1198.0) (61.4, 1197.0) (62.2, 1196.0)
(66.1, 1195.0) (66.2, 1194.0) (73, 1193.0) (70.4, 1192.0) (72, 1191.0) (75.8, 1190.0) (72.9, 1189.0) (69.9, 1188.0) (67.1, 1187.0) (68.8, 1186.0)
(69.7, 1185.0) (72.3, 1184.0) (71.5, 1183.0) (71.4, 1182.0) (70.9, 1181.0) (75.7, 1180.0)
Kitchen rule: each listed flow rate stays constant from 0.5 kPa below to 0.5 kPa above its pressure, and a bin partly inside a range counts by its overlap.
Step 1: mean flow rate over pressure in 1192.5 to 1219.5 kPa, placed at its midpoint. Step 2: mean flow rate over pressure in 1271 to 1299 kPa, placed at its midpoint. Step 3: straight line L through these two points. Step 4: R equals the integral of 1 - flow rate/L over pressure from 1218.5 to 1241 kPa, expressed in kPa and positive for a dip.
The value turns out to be 7.1 kPa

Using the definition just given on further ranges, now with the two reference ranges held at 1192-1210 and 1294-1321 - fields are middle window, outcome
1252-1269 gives 2.17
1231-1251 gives 3.90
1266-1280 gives 2.50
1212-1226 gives 6.58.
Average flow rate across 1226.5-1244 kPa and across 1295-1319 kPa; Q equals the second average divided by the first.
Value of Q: 1.53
